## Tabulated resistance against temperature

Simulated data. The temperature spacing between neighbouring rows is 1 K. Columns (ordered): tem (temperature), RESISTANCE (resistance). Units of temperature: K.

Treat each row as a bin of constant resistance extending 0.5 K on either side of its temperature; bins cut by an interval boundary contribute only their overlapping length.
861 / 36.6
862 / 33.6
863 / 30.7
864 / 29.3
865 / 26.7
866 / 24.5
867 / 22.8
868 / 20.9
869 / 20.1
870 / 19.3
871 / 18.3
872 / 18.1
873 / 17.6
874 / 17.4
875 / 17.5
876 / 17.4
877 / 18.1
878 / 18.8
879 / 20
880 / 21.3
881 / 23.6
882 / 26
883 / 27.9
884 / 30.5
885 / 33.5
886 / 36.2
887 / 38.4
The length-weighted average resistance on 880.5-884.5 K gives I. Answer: 27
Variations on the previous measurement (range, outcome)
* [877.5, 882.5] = 21.9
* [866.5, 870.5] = 20.8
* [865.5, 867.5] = 23.6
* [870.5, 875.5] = 17.8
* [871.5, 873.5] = 17.9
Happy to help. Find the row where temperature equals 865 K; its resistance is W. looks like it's 26.7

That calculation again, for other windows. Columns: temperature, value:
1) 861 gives 36.6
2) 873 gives 17.6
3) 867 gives 22.8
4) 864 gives 29.3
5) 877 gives 18.1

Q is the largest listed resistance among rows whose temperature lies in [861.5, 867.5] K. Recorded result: 33.6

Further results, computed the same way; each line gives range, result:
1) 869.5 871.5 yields 19.3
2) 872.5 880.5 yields 21.3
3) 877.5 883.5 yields 27.9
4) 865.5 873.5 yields 24.5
